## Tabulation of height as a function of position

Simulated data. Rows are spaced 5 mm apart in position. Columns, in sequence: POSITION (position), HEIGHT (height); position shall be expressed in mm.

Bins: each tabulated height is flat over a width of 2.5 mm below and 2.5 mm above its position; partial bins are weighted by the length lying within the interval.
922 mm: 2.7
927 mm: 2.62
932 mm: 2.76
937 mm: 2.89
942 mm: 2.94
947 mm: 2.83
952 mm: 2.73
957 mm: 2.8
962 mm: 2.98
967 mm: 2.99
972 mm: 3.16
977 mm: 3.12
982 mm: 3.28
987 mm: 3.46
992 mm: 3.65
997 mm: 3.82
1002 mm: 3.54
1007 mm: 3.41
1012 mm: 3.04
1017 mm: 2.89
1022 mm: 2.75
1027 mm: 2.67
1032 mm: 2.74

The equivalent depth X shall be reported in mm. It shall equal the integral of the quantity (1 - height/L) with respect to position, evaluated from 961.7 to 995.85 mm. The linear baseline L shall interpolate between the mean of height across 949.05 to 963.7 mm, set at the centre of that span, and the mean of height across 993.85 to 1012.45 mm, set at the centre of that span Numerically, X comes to -1.27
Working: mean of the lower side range 2.83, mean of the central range 3.27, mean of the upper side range 3.5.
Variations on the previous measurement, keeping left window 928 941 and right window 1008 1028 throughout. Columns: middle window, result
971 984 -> -1.5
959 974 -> -1.0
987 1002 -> -4.1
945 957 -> 0.2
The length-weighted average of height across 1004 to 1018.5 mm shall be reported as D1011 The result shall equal 3.14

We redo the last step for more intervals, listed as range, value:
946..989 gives 3.04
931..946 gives 2.87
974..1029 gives 3.24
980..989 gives 3.37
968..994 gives 3.31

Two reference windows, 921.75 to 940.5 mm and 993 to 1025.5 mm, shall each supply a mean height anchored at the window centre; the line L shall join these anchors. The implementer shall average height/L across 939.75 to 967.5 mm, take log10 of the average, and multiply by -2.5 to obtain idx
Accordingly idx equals 0.01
